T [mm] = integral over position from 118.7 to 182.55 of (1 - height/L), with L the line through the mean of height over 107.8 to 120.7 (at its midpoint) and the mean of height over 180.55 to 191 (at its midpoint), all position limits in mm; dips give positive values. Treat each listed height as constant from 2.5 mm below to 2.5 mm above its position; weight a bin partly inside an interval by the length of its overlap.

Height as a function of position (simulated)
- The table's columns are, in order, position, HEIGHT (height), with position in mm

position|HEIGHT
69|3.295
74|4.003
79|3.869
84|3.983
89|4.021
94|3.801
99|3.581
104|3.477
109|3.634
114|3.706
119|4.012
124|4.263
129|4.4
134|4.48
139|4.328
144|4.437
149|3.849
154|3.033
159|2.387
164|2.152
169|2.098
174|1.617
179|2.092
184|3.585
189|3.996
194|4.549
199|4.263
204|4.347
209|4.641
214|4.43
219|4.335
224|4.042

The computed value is 7.1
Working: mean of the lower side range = 3.78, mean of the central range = 3.3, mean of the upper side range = 3.63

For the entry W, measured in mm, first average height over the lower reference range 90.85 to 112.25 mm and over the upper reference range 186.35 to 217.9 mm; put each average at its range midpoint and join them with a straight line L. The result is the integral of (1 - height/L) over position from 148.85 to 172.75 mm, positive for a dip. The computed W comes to 9.0 mm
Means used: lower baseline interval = 3.64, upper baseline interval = 4.37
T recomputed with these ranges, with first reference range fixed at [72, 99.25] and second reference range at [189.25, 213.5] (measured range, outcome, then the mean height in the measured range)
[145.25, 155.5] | 1.4 mm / 3.6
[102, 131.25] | 0.9 mm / 3.92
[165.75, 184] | 9.0 mm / 2.17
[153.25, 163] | 3.8 mm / 2.57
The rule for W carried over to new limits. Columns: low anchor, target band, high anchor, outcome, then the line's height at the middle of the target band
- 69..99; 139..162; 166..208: 0.26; 3.53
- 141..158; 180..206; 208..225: 0.64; 4.12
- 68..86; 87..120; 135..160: 0.50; 3.79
